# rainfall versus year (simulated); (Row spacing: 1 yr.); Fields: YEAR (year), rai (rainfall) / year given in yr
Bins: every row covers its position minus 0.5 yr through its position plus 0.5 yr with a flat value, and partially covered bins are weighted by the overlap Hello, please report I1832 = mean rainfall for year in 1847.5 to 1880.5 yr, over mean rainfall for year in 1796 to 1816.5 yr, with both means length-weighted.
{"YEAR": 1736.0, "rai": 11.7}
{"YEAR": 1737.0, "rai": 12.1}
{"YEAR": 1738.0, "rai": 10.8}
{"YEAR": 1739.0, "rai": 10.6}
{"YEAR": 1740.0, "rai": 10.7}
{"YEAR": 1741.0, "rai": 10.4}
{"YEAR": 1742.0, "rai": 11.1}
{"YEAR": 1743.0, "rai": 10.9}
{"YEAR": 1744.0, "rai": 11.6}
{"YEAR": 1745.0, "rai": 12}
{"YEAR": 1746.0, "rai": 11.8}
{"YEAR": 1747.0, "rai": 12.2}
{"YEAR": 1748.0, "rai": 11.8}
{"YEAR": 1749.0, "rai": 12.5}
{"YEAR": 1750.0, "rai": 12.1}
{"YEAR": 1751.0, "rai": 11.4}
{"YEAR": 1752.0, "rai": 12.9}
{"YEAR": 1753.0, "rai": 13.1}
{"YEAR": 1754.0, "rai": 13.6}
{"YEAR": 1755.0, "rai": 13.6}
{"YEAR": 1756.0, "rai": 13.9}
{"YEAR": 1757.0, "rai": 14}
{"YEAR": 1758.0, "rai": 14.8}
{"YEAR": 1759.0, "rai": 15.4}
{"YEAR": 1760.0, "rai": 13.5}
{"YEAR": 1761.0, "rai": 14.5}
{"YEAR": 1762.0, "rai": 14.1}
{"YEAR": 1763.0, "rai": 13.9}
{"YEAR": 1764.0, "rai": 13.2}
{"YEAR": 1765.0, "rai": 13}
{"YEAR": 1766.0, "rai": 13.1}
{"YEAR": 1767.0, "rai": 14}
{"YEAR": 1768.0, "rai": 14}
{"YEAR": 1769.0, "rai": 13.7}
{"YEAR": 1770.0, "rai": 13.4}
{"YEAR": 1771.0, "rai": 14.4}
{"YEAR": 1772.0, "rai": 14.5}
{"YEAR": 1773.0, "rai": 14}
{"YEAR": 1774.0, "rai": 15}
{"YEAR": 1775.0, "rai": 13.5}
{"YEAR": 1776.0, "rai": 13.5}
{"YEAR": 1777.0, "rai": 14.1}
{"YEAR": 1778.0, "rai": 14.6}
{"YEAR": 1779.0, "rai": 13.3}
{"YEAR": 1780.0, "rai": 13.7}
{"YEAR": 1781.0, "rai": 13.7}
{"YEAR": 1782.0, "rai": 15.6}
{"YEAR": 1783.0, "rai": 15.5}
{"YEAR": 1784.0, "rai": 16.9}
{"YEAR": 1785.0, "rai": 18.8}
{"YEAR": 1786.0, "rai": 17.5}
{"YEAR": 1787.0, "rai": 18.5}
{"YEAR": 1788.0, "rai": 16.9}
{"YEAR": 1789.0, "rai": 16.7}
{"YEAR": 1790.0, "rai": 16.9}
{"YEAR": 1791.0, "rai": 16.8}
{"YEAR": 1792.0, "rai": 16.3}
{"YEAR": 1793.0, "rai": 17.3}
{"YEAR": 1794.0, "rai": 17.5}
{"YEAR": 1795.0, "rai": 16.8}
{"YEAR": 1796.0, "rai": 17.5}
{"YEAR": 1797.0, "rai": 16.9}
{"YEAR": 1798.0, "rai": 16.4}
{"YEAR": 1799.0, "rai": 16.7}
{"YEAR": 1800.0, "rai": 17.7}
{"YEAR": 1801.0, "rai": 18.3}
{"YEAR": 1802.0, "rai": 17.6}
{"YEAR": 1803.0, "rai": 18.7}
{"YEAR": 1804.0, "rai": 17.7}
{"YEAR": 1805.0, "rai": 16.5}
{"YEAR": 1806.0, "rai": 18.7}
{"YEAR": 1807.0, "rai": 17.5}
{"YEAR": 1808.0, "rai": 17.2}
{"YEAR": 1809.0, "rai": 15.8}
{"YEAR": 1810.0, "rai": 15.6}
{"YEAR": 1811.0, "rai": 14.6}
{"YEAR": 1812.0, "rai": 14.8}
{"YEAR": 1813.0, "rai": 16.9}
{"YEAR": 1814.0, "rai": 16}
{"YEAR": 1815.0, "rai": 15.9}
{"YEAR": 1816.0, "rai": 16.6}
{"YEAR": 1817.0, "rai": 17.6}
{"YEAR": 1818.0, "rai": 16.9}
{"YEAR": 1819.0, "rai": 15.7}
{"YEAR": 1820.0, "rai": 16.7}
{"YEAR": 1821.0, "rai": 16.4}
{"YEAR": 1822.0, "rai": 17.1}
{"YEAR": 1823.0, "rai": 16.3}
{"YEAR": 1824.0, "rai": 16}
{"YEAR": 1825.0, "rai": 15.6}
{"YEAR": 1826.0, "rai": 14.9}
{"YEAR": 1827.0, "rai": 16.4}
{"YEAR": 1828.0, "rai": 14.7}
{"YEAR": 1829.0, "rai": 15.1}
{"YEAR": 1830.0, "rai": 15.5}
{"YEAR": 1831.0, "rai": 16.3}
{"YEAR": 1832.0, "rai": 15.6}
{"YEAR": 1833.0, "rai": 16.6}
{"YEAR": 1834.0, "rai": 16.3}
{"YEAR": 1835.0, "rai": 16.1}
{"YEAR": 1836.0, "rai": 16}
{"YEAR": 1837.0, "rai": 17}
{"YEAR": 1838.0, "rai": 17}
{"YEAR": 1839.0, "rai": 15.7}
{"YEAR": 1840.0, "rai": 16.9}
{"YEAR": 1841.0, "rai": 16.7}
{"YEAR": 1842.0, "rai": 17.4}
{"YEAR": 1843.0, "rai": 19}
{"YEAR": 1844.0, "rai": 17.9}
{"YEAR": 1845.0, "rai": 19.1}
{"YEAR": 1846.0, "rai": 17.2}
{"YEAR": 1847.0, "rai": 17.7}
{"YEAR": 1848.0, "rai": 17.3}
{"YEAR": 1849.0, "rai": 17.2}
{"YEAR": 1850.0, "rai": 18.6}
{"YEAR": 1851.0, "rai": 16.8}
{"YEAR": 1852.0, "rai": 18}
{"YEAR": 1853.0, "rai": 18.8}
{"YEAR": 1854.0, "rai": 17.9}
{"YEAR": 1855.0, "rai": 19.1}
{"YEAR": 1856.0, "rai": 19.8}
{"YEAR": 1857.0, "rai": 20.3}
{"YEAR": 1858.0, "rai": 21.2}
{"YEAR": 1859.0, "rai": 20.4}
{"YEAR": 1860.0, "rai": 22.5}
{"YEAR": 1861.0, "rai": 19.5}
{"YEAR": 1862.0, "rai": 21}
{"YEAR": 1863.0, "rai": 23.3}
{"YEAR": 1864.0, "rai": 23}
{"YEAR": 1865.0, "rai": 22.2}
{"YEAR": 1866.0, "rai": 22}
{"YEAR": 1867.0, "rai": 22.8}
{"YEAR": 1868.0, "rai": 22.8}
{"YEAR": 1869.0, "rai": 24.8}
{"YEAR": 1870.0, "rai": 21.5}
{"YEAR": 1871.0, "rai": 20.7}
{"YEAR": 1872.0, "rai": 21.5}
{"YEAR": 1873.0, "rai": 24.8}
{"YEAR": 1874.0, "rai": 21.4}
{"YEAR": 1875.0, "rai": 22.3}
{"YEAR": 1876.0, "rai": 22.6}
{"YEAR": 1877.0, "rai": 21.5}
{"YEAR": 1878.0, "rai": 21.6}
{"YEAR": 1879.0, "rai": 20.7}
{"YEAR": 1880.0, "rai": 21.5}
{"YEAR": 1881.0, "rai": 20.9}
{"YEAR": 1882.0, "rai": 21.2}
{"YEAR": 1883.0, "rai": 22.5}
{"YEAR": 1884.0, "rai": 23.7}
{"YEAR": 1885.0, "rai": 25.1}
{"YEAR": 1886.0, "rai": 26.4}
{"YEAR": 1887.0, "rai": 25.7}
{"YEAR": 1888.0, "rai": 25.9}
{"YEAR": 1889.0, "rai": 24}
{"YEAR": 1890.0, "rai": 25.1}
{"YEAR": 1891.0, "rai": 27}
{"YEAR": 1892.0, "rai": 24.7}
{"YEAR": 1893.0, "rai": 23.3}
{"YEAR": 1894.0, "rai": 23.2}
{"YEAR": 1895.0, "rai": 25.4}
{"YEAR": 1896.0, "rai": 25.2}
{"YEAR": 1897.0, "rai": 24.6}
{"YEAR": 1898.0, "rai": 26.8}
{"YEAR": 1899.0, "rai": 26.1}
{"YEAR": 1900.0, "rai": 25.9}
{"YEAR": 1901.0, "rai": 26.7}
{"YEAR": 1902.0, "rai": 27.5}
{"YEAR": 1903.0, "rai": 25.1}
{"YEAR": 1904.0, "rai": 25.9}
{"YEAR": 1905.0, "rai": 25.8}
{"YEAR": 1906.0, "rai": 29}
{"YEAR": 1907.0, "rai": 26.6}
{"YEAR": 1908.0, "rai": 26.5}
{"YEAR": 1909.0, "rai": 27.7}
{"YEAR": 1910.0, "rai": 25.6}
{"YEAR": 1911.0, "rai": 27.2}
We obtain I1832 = 1.24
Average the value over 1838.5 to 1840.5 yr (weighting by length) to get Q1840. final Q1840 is 16.3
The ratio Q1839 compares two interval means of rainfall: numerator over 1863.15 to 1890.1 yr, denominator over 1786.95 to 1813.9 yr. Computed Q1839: 1.35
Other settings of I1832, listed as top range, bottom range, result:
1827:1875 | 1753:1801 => 1.25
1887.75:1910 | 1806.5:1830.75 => 1.61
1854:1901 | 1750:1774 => 1.67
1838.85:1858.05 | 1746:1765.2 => 1.36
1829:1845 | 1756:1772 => 1.20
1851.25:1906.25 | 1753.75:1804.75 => 1.50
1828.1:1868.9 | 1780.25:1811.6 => 1.10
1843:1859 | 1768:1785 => 1.28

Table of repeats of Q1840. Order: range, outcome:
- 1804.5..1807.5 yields 17.6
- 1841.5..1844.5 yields 18.1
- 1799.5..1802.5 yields 17.9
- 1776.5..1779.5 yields 14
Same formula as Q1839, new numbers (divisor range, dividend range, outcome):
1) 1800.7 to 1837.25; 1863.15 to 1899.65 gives 1.43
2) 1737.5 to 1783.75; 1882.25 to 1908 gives 1.93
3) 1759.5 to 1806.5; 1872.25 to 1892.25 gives 1.49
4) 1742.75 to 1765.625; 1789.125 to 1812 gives 1.30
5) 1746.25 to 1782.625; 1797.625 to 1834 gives 1.21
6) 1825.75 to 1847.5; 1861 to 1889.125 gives 1.37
